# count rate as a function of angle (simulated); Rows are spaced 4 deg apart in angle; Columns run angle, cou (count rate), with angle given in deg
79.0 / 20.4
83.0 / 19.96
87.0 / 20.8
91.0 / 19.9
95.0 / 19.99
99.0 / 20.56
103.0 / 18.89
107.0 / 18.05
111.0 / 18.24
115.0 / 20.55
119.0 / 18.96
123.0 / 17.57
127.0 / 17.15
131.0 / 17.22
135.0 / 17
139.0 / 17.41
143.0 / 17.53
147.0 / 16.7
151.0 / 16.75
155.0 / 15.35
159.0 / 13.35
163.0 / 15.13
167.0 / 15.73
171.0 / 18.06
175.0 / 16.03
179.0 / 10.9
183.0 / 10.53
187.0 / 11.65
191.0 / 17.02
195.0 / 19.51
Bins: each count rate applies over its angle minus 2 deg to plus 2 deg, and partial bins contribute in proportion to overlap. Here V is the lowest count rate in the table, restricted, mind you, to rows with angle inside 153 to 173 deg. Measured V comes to 13.35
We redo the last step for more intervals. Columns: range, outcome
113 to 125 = 17.57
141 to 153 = 16.7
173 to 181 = 10.9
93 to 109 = 18.05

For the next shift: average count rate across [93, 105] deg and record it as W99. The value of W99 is 19.8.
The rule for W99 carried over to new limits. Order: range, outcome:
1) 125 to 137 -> 17.1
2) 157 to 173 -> 15.6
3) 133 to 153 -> 17.1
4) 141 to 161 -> 15.9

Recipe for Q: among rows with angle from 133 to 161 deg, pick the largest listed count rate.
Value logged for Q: 17.53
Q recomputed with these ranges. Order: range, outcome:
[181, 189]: 11.65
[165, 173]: 18.06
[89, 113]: 20.56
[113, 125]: 20.55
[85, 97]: 20.8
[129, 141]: 17.41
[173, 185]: 16.03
